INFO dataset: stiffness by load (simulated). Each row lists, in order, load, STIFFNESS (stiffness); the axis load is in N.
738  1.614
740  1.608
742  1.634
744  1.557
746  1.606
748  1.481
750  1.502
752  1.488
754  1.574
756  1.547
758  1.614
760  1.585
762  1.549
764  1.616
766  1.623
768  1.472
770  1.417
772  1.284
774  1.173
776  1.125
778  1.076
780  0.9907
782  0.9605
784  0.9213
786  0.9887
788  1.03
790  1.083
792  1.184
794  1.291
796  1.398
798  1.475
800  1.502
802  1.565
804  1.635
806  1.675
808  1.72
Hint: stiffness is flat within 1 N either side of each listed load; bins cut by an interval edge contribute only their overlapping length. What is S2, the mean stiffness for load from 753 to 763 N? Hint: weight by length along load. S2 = 1.57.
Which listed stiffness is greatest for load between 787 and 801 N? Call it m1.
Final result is 1.502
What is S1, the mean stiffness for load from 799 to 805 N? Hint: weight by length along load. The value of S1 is 1.57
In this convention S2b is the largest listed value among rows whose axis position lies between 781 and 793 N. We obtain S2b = 1.184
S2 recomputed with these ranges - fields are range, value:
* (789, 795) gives 1.19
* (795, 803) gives 1.48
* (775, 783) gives 1.04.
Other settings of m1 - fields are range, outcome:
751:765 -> 1.616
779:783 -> 0.9907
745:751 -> 1.606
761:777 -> 1.623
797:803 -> 1.565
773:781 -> 1.173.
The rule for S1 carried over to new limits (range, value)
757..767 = 1.6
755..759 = 1.58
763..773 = 1.48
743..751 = 1.54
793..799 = 1.39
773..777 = 1.15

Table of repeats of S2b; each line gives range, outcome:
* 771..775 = 1.284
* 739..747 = 1.634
